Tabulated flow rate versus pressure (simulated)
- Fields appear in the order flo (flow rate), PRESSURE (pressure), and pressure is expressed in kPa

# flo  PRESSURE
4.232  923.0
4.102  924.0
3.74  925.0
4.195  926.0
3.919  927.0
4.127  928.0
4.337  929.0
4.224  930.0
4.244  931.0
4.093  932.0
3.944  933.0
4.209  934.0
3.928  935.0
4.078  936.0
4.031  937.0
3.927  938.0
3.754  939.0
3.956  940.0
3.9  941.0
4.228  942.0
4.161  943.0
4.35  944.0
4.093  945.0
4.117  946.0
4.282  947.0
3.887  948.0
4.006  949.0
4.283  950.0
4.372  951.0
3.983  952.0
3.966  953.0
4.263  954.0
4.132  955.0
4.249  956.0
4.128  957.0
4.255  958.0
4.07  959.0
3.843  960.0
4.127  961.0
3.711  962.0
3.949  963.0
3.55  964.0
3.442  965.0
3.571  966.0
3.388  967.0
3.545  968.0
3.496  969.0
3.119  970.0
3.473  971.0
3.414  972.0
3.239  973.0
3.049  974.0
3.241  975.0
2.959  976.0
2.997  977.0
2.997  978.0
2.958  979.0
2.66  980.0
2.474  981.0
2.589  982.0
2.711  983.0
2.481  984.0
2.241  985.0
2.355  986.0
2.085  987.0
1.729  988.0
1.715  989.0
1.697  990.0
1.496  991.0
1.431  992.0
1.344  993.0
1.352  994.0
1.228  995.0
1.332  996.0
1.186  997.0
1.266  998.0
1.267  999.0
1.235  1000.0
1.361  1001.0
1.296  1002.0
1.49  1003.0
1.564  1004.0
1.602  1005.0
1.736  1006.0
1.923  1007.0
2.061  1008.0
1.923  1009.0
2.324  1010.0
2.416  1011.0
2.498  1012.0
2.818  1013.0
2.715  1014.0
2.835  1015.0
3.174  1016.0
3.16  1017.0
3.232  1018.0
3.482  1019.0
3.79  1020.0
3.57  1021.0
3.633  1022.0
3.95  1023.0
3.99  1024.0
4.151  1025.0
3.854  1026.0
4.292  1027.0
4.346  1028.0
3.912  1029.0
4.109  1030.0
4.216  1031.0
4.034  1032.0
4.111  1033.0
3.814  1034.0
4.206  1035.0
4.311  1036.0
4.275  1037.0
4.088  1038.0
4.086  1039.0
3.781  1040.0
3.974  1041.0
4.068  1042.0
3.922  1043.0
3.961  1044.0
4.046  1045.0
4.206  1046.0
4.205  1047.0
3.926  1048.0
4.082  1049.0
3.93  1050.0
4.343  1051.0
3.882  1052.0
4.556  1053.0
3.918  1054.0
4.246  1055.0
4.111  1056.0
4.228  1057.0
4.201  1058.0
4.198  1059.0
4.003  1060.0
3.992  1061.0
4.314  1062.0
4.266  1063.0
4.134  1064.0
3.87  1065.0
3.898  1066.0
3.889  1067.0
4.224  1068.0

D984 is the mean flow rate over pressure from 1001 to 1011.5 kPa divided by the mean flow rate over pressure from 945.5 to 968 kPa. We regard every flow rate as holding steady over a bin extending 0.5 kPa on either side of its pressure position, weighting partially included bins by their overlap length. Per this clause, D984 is 0.46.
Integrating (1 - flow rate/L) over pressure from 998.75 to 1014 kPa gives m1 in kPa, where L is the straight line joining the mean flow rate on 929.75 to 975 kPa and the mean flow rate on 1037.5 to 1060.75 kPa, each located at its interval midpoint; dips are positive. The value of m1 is 8.12 kPa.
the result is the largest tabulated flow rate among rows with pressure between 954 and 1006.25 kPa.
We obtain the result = 4.263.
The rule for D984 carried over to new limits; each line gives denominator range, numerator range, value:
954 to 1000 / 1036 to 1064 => 1.47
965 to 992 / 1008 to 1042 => 1.31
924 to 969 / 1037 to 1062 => 1.02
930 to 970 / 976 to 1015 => 0.50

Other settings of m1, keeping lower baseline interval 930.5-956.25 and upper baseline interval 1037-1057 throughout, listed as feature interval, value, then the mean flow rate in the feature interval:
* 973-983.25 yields 3.0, 2.89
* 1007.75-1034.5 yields 4.2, 3.44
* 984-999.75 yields 9.6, 1.6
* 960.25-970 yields 1.1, 3.62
